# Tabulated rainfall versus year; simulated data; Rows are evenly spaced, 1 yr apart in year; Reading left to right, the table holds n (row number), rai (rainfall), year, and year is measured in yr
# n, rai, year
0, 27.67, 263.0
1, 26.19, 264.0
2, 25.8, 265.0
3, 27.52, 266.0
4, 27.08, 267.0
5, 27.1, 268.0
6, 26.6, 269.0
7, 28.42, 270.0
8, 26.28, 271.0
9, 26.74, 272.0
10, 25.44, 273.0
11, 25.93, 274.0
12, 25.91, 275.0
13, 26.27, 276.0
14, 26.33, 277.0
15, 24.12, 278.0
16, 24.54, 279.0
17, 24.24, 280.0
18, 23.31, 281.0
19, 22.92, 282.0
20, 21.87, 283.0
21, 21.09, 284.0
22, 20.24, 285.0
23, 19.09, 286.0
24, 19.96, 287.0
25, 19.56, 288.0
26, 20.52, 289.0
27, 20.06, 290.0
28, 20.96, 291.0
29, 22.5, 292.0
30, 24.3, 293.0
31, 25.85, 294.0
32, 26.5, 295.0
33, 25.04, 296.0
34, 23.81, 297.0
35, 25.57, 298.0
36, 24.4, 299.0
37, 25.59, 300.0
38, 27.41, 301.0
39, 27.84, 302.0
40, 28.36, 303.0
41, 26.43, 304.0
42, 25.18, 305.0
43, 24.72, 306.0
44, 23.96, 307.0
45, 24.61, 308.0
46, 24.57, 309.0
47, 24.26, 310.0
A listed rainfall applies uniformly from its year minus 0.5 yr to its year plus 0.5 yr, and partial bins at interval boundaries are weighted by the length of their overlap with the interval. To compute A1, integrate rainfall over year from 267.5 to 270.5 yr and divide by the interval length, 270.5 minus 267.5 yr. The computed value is 27.4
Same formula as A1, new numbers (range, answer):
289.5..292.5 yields 21.2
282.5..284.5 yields 21.5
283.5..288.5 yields 20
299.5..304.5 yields 27.1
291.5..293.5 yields 23.4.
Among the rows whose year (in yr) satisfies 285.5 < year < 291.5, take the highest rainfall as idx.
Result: 20.96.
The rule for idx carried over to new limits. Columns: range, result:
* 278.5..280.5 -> 24.54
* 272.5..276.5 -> 26.27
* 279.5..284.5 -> 24.24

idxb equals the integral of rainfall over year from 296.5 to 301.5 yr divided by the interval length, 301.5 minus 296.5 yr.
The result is 25.4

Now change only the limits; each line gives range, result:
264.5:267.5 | 26.8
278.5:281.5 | 24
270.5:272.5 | 26.5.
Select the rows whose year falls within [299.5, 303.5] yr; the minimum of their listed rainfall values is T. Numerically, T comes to 25.59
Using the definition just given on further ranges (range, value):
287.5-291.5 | 19.56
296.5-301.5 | 23.81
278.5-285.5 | 20.24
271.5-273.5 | 25.44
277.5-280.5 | 24.12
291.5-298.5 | 22.5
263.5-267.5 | 25.8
